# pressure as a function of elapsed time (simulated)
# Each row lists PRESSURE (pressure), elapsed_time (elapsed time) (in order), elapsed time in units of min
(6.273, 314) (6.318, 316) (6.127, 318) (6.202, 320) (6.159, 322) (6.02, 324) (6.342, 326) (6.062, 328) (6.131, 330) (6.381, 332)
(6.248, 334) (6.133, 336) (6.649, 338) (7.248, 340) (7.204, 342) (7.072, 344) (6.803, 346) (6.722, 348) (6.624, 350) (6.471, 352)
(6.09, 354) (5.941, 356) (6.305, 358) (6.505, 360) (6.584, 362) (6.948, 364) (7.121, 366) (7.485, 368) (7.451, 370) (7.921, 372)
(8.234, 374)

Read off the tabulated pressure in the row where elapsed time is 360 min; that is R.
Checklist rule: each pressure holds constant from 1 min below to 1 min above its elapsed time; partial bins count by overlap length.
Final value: 6.505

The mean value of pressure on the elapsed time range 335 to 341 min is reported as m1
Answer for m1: 6.68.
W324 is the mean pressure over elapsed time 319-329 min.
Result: 6.16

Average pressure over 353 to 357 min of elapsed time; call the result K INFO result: 6.02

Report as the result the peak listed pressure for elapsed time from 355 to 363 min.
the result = 6.584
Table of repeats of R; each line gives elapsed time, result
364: 6.948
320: 6.202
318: 6.127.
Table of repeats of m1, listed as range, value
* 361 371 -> 7.12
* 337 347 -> 7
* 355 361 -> 6.25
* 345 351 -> 6.72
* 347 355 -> 6.48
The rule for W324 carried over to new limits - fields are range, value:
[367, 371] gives 7.47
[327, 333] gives 6.19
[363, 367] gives 7.03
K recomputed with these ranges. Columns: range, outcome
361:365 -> 6.77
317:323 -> 6.16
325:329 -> 6.2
